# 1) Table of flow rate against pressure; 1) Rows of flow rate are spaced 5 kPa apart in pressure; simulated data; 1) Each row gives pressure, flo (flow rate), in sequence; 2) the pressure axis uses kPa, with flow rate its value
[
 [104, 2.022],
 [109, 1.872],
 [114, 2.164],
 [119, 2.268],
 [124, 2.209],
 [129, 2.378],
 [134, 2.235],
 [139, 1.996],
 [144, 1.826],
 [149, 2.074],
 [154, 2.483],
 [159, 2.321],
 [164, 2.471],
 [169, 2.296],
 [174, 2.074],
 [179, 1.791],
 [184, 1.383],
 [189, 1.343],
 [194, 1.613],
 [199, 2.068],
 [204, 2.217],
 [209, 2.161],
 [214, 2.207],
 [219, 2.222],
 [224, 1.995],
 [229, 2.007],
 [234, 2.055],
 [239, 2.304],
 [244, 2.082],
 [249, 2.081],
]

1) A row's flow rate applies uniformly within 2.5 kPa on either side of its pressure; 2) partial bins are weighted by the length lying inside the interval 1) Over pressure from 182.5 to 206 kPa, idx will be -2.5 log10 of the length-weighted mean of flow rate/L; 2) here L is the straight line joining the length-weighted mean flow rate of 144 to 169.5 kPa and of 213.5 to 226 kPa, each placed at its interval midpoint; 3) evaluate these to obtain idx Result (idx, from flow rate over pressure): 0.258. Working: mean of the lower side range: 2.28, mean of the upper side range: 2.14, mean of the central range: 1.73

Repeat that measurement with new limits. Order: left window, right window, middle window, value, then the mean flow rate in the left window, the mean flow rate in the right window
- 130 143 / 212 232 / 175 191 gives 0.324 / 2.11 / 2.1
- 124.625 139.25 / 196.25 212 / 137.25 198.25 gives 0.113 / 2.24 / 2.14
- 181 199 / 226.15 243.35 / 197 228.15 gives -0.173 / 1.54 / 2.12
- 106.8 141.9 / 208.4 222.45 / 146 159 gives -0.050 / 2.16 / 2.19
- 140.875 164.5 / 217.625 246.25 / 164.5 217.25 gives 0.116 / 2.21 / 2.11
